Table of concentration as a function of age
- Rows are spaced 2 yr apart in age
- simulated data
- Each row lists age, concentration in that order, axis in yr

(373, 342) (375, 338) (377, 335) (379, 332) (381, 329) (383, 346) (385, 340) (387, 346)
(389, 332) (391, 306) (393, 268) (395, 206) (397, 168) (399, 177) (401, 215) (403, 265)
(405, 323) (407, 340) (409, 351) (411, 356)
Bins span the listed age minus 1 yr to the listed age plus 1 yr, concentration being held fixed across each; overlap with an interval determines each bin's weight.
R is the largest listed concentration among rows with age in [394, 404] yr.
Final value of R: 265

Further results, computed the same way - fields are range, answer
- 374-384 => 346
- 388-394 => 332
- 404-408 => 340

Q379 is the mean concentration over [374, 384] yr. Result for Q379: 336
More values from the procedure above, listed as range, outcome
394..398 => 187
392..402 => 207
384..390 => 339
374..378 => 336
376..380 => 334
